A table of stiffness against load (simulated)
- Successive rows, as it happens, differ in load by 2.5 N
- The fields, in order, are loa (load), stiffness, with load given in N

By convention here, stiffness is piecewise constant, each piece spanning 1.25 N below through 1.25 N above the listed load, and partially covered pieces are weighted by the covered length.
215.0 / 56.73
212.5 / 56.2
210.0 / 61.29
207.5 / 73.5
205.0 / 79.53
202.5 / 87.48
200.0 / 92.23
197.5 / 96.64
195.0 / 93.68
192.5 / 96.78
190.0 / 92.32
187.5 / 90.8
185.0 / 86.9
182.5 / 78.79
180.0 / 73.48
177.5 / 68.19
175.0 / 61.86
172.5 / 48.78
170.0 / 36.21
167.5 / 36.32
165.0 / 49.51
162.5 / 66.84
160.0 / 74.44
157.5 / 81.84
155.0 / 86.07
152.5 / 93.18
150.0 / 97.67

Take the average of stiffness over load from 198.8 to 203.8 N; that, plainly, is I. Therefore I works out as 89.7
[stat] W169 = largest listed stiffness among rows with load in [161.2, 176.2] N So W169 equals 66.84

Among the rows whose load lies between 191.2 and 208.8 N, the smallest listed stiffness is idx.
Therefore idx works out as 73.5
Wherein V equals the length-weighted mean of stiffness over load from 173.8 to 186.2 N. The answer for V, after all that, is 73.8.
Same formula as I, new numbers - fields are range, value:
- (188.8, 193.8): 94.6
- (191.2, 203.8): 93.3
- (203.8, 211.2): 71.5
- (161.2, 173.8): 47.7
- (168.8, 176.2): 48.9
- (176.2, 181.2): 70.7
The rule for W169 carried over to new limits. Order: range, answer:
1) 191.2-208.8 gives 96.78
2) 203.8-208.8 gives 79.53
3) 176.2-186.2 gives 86.9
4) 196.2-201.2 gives 96.64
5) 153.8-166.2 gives 86.07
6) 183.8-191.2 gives 92.32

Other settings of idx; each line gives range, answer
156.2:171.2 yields 36.21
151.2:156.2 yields 86.07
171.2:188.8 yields 48.78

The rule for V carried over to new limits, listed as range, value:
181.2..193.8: 89.1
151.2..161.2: 84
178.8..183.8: 76.3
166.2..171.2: 36.4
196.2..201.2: 94.4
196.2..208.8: 85.8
